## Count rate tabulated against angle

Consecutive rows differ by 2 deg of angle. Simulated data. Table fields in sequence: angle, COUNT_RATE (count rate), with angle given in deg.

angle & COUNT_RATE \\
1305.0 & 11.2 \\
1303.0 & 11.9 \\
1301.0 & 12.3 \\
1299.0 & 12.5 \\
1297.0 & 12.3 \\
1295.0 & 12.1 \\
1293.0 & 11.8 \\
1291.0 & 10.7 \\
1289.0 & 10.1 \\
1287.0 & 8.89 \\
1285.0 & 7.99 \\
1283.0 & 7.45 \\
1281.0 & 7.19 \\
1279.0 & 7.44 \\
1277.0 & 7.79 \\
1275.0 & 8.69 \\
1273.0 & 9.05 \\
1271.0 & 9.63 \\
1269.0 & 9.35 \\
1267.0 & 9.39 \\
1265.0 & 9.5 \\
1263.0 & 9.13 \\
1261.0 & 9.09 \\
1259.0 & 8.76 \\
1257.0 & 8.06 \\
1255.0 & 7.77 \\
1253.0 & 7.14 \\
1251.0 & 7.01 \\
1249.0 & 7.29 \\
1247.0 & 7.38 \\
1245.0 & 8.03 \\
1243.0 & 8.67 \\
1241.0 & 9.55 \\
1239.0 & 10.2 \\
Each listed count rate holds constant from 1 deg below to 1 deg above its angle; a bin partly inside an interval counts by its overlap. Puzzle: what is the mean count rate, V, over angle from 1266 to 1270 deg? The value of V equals 9.37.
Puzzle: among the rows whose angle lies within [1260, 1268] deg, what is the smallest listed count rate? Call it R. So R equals 9.09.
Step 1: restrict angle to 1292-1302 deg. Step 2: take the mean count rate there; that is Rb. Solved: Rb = 12.2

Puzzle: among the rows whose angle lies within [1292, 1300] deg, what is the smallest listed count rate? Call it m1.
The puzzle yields 11.8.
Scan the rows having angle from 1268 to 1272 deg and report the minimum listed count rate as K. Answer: 9.35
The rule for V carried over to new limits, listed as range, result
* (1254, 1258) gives 7.92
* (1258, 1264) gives 8.99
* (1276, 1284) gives 7.47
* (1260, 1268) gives 9.28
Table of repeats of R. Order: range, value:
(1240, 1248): 7.38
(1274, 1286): 7.19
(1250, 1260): 7.01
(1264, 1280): 7.44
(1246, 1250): 7.29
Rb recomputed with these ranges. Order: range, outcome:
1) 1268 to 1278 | 8.9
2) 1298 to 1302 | 12.4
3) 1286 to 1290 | 9.5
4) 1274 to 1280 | 7.97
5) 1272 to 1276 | 8.87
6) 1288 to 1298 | 11.4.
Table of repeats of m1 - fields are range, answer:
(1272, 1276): 8.69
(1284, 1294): 7.99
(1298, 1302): 12.3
